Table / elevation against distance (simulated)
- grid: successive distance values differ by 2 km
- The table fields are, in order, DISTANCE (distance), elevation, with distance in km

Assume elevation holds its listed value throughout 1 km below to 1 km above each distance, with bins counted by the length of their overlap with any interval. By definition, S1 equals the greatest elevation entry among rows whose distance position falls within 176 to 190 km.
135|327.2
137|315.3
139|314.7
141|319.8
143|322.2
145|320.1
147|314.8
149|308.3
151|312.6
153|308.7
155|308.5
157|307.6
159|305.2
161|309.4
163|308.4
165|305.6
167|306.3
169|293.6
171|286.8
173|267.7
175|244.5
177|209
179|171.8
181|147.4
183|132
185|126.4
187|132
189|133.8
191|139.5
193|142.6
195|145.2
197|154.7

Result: 209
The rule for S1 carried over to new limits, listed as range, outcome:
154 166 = 309.4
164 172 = 306.3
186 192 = 139.5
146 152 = 314.8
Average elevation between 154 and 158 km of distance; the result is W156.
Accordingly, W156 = 308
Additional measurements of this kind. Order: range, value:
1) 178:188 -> 142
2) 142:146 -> 321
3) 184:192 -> 133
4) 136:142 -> 317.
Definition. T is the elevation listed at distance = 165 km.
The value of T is 305.6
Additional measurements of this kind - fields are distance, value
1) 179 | 171.8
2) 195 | 145.2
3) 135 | 327.2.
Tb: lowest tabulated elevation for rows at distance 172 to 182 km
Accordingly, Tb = 147.4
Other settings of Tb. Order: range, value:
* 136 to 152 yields 308.3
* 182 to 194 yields 126.4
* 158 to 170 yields 293.6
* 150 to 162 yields 305.2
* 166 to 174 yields 267.7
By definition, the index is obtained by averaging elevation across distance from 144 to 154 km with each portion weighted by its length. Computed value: 313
